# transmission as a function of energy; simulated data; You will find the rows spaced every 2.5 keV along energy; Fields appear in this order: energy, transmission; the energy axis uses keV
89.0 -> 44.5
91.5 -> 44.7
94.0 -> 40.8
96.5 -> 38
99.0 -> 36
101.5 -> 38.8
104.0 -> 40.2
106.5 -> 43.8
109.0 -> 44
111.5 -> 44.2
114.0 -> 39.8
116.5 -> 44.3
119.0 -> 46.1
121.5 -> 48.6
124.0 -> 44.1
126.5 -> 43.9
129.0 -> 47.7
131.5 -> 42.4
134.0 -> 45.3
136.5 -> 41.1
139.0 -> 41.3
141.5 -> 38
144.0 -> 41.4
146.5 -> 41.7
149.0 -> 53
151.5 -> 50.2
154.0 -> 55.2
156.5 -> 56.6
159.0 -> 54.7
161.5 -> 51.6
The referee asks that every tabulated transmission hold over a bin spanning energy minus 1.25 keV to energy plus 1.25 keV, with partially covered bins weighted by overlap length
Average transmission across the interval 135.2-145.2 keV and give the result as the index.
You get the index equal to 40.5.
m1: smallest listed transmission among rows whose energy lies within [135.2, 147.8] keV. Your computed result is 38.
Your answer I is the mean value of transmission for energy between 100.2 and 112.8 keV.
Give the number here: 42.2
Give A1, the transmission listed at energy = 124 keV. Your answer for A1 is 44.1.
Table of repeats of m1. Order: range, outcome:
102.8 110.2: 40.2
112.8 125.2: 39.8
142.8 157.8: 41.4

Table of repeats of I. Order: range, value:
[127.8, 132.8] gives 45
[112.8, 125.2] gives 44.6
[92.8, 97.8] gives 39.4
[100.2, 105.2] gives 39.5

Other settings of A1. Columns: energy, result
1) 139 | 41.3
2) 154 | 55.2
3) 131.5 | 42.4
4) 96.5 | 38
